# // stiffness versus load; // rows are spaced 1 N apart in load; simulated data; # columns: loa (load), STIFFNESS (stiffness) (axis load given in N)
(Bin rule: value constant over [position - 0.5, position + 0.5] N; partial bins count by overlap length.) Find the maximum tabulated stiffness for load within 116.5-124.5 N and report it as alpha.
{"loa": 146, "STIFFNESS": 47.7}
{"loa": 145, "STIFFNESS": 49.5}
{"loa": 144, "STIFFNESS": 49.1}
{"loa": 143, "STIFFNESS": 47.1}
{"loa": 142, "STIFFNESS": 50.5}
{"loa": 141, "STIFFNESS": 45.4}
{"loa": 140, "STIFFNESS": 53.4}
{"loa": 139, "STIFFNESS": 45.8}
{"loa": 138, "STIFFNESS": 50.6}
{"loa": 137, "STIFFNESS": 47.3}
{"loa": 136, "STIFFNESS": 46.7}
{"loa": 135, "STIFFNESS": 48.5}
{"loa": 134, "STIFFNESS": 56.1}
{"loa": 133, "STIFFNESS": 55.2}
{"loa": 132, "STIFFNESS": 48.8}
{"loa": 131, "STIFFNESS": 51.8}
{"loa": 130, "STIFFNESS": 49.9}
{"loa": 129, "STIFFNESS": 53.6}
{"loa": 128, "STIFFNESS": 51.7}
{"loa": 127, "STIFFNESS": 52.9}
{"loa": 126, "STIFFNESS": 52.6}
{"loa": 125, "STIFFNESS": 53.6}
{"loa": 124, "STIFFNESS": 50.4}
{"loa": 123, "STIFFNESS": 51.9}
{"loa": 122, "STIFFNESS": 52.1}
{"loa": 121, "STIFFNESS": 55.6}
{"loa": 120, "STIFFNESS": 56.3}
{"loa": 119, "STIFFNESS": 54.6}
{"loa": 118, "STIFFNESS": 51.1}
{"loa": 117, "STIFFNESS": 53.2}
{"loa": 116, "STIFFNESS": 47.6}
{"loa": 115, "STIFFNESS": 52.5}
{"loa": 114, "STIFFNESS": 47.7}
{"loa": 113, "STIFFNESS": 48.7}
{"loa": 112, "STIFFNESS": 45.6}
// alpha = 56.3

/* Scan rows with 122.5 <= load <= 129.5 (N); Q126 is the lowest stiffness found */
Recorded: 50.4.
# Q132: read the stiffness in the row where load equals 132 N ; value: 48.8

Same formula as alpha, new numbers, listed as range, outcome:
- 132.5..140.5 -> 56.1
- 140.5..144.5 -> 50.5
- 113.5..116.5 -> 52.5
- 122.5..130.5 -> 53.6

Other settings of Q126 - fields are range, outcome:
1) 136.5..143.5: 45.4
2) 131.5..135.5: 48.5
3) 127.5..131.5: 49.9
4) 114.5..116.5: 47.6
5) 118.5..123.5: 51.9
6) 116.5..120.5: 51.1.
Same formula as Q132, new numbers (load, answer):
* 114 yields 47.7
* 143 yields 47.1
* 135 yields 48.5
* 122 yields 52.1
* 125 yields 53.6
